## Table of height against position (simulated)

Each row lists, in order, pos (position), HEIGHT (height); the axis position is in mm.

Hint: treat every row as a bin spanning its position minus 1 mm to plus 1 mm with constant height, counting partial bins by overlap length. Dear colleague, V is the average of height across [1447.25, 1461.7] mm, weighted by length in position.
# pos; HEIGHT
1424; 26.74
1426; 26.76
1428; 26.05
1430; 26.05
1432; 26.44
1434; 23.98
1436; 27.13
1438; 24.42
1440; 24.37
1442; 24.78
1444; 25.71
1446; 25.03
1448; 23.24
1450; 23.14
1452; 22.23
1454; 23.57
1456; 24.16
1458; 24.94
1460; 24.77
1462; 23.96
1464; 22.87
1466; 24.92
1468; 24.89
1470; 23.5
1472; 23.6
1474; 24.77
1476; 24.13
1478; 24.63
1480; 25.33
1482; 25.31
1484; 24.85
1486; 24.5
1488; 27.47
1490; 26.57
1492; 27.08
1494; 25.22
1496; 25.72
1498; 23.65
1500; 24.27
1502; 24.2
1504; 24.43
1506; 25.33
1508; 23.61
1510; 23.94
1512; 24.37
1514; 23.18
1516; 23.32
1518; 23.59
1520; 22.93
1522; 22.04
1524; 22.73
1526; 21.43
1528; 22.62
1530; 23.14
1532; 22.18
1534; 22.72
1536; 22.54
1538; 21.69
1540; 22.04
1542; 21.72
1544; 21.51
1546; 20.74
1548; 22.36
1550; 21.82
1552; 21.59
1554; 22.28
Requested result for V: 23.7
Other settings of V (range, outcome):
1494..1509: 24.5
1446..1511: 24.5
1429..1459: 24.6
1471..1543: 23.9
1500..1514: 24.2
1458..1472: 24.2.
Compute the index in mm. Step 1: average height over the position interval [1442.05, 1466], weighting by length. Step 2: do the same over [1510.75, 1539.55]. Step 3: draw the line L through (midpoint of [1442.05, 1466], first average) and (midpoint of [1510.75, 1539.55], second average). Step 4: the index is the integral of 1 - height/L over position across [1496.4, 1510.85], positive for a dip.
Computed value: -0.7 mm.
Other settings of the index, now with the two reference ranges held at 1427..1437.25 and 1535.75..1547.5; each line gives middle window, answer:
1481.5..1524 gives -2.4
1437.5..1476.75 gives 1.2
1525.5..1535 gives -0.2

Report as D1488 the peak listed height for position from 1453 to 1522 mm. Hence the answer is 27.47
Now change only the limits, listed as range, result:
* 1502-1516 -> 25.33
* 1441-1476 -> 25.71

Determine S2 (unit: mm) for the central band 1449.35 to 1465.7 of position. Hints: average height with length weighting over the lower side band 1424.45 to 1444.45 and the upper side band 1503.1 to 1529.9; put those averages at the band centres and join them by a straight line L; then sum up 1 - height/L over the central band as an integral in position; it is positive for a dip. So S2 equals 0.8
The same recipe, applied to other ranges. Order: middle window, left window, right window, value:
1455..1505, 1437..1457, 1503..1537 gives -2.4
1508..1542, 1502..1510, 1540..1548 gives 0.3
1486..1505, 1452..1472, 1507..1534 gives -1.5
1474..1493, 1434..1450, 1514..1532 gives -1.4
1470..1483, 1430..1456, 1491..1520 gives 0.0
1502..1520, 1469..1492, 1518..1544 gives -0.4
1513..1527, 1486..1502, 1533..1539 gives 0.5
